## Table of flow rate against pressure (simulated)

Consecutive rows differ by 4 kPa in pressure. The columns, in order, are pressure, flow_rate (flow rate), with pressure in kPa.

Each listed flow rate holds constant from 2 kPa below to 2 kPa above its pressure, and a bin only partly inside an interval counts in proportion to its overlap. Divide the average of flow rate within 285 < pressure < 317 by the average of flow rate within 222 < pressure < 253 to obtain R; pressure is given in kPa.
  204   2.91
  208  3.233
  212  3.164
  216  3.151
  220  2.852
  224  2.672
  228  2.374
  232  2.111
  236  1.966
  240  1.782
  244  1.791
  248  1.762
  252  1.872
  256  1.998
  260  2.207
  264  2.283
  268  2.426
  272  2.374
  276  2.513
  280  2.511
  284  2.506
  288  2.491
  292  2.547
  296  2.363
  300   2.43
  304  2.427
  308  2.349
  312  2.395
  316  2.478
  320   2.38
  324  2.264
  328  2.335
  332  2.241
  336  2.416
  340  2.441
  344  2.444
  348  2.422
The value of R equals 1.19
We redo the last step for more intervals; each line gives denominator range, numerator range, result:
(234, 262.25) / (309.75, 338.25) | 1.23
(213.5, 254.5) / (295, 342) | 1.06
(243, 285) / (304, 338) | 1.07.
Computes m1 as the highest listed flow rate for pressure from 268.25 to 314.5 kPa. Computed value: 2.547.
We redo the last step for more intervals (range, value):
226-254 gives 2.374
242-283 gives 2.513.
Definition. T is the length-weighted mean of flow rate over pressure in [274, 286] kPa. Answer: 2.51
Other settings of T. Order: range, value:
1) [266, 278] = 2.44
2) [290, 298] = 2.46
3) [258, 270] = 2.31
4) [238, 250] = 1.78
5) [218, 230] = 2.63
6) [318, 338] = 2.33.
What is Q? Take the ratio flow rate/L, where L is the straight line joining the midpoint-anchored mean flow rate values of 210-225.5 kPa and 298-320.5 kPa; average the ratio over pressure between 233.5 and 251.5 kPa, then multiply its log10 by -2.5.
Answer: 0.46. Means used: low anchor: 2.97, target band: 1.84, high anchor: 2.41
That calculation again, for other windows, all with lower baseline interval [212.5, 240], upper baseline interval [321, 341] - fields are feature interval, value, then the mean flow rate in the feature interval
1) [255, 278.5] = 0.05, 2.32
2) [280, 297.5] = -0.04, 2.48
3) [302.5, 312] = -0.01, 2.39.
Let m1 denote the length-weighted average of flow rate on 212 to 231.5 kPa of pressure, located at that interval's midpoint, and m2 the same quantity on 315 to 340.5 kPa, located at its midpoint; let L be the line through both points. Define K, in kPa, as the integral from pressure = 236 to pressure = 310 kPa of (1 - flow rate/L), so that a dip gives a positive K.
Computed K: 8.7 kPa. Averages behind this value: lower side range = 2.75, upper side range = 2.36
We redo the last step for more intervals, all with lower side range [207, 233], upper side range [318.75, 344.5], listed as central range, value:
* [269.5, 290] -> 0.68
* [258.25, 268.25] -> 1.30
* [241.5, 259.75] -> 5.39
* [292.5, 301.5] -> 0.27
